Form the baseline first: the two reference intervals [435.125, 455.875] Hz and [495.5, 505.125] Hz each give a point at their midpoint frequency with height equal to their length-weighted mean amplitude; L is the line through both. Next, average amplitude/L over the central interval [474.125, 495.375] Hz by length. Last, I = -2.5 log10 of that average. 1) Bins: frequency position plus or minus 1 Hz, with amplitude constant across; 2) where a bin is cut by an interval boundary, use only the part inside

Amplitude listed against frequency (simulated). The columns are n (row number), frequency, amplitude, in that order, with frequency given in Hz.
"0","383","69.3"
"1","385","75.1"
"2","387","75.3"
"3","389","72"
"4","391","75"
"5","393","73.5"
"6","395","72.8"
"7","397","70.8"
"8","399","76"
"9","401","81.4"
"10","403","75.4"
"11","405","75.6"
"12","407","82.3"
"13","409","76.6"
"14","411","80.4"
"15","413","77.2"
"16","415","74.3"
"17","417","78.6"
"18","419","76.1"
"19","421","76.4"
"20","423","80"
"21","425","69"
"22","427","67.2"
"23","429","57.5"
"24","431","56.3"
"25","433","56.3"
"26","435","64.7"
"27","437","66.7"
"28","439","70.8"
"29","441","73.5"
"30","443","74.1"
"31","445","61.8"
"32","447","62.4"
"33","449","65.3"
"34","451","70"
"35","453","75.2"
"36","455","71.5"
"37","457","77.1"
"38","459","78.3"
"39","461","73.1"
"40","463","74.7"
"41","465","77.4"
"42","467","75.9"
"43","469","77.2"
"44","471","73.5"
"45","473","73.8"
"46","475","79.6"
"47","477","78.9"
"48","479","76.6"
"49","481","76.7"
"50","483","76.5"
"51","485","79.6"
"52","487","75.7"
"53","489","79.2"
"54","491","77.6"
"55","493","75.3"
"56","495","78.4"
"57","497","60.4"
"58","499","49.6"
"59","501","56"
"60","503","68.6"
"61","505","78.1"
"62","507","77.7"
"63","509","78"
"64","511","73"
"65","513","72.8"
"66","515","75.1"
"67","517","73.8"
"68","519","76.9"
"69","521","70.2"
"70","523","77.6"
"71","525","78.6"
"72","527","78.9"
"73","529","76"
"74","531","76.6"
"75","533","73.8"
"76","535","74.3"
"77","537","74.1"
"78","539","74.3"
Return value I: -0.21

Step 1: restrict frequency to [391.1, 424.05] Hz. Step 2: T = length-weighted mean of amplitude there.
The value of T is 76.7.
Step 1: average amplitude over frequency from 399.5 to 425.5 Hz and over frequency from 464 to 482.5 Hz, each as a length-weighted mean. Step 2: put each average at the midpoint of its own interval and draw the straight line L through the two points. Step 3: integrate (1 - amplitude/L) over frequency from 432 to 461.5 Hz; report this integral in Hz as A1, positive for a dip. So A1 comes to 2.9 Hz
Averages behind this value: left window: 77.3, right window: 76.6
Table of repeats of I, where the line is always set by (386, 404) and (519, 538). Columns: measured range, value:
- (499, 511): 0.08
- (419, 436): 0.13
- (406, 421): -0.04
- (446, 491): 0.00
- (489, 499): 0.06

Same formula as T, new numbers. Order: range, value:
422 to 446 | 66.5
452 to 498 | 75.7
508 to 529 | 75.5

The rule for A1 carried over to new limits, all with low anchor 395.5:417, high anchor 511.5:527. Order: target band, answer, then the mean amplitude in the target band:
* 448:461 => 0.6 Hz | 72.9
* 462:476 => 0.0 Hz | 76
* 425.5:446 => 3.1 Hz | 65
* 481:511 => 1.3 Hz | 72.4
